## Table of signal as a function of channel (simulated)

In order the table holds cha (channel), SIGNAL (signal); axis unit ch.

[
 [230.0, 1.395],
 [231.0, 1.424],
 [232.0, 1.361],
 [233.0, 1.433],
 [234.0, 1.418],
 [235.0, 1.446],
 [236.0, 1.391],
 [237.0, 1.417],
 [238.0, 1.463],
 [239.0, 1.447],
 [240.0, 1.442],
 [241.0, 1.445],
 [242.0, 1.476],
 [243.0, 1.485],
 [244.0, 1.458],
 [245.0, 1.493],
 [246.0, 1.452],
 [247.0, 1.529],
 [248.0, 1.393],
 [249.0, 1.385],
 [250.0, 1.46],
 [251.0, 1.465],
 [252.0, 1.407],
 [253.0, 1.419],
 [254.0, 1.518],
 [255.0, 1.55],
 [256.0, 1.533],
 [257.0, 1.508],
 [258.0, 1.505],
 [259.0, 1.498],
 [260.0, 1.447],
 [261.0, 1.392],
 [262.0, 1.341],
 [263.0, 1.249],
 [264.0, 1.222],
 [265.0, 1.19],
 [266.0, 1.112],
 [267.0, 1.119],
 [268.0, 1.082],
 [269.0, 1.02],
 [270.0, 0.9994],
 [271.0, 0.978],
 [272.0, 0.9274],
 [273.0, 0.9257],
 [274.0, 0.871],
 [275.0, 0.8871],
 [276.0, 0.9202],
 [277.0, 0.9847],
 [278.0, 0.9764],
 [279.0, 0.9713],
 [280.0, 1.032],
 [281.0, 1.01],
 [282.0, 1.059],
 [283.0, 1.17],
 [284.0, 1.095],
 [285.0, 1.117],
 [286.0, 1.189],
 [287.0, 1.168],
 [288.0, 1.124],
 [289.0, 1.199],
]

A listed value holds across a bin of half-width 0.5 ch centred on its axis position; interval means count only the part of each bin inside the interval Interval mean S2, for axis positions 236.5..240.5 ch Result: 1.44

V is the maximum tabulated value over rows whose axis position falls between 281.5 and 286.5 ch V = 1.189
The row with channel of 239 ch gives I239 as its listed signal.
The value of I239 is 1.447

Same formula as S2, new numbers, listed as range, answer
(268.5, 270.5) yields 1.01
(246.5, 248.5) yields 1.46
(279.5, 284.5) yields 1.07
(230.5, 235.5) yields 1.42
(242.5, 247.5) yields 1.48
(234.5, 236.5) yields 1.42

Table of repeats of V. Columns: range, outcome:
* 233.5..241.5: 1.463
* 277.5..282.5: 1.059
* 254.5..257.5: 1.55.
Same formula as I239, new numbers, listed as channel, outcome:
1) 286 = 1.189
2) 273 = 0.9257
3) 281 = 1.01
